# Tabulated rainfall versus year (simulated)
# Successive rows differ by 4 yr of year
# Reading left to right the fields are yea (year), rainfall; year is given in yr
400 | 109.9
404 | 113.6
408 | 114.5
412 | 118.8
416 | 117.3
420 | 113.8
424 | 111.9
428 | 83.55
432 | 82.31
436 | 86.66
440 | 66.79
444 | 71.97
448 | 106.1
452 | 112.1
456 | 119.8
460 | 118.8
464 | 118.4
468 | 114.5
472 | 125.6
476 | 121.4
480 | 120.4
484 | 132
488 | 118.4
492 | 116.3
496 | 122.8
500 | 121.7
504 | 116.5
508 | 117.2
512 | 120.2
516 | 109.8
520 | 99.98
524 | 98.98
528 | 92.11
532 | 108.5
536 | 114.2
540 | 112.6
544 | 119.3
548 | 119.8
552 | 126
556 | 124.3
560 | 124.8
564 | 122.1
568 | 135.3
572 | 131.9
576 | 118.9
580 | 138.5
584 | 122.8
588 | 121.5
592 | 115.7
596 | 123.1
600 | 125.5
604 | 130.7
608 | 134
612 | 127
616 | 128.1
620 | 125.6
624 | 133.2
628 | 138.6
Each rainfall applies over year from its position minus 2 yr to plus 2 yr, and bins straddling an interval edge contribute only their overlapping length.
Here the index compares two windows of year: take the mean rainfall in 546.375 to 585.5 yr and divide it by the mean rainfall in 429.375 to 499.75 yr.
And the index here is 1.16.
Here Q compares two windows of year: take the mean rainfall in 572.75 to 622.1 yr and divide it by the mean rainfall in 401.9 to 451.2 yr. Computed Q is 1.3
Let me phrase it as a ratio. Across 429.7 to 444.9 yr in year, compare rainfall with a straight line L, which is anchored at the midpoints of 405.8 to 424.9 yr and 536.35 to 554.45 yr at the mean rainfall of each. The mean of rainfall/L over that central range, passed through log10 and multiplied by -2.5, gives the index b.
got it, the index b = 0.44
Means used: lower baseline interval 115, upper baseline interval 119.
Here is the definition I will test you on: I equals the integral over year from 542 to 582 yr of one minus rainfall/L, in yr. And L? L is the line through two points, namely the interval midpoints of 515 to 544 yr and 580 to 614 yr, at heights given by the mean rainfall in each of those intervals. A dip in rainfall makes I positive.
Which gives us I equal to -3.7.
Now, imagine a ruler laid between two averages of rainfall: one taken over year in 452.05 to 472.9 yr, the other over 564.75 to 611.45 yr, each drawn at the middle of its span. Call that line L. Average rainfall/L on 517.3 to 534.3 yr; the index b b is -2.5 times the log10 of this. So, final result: 0.22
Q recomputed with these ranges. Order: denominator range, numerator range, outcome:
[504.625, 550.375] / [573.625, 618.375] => 1.14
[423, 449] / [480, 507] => 1.42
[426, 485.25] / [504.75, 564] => 1.08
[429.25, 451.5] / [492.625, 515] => 1.40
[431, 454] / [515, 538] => 1.18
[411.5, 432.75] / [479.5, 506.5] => 1.15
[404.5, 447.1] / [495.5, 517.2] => 1.21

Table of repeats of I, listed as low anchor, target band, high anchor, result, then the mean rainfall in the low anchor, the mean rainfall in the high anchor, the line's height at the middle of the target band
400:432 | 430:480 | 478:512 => 4.6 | 109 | 121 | 115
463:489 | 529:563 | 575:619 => 1.7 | 122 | 126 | 124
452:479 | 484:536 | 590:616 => 3.7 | 119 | 126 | 121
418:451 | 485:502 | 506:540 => -3.0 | 91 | 108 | 102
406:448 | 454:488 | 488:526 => -4.7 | 97.2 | 114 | 106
